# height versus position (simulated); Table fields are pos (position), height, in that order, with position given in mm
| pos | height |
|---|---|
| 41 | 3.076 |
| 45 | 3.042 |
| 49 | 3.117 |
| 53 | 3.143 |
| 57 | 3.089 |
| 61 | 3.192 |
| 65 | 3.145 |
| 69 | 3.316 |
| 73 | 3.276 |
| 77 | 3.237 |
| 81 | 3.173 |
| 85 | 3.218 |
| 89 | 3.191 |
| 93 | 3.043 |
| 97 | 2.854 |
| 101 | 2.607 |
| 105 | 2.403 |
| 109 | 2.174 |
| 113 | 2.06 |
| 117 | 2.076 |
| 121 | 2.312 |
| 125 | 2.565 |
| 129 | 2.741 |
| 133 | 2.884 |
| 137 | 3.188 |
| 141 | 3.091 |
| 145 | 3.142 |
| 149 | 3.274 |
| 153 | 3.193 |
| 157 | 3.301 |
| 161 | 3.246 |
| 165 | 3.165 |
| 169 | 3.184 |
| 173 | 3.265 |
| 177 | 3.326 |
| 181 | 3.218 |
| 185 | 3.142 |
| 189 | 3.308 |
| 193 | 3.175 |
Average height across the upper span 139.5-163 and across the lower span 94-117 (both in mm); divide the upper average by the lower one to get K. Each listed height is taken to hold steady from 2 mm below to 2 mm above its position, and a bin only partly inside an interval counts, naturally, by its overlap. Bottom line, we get 1.33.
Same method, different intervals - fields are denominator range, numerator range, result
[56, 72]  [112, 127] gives 0.71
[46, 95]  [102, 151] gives 0.84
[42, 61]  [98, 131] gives 0.77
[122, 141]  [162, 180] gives 1.14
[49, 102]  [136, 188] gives 1.03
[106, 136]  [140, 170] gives 1.32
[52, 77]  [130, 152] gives 0.97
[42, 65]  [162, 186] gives 1.03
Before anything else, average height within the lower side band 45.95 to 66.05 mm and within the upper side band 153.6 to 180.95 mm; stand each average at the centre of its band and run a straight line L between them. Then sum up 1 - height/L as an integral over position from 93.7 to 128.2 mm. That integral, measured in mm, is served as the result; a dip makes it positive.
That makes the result 8.3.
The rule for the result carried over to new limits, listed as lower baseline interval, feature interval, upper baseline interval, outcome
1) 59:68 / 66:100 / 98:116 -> -4.26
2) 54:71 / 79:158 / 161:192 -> 9.55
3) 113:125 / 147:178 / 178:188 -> -3.77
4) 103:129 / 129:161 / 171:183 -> -4.33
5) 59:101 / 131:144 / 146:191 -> 0.57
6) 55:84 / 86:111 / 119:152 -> 2.81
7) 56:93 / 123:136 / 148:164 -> 1.87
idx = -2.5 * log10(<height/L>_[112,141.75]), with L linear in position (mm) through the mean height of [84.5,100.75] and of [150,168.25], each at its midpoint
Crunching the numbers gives 0.195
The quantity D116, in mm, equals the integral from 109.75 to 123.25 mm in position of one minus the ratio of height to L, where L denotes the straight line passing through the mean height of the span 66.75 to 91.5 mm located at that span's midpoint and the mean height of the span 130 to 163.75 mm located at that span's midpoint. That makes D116 4.35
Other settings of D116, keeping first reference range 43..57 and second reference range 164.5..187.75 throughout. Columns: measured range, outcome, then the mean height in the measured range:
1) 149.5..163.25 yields -0.2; 3.25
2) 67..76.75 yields -0.5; 3.29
